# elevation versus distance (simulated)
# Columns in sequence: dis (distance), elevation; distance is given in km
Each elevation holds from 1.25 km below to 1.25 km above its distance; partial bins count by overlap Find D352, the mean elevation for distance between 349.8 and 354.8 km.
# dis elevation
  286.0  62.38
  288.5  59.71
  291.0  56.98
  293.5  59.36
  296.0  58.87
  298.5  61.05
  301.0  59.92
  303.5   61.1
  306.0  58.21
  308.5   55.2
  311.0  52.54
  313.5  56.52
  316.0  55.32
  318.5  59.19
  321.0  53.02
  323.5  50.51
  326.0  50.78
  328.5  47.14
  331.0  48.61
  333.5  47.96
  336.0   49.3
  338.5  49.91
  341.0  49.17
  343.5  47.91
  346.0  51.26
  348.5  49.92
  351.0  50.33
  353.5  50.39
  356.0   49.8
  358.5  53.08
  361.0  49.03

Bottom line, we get 50.4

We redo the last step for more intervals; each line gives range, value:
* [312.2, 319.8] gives 57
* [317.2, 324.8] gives 54.2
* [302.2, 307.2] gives 59.7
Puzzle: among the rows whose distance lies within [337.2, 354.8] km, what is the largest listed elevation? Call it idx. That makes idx 51.26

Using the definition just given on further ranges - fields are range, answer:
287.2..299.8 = 61.05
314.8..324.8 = 59.19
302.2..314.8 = 61.1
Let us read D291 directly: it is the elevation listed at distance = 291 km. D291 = 56.98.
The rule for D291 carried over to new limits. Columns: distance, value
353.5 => 50.39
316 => 55.32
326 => 50.78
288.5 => 59.71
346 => 51.26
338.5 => 49.91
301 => 59.92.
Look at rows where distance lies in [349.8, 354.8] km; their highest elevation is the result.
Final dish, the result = 50.39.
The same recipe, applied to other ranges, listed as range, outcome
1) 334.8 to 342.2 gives 49.91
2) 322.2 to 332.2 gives 50.78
